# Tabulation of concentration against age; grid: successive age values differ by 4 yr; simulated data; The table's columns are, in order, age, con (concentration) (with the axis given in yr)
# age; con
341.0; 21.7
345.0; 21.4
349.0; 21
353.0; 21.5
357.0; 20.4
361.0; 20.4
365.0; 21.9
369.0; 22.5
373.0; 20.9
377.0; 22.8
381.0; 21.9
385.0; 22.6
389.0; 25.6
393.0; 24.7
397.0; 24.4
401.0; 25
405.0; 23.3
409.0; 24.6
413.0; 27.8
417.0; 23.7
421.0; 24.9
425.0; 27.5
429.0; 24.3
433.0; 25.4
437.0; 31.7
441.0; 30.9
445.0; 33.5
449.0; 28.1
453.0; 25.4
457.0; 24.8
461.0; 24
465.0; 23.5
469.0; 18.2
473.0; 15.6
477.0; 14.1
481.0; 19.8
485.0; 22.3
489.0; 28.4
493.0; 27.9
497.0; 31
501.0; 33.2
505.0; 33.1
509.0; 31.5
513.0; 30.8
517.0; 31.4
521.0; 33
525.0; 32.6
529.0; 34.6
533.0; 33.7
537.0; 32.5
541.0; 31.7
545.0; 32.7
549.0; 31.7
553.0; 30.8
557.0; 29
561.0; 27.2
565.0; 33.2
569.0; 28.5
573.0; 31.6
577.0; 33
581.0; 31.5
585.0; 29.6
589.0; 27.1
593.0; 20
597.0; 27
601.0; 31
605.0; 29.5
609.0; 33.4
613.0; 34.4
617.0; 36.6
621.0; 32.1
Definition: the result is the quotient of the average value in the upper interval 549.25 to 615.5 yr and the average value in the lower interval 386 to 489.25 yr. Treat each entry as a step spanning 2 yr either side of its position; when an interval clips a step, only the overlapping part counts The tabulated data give 1.2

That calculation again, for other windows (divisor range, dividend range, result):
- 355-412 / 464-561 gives 1.24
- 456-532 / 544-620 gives 1.13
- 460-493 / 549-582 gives 1.45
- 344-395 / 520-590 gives 1.42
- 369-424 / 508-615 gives 1.28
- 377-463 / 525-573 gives 1.22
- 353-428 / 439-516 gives 1.11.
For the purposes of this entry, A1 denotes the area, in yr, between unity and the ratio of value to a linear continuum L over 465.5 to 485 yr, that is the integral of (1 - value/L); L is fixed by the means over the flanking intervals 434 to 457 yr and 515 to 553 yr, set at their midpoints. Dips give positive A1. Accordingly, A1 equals 8.0 yr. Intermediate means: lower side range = 29.3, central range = 18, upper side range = 32.6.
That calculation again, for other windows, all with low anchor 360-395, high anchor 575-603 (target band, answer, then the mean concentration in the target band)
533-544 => -2.2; 32.4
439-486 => 2.9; 23.4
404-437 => -2.5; 25.6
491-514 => -4.6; 31.3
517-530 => -3.1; 33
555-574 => -1.4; 29.8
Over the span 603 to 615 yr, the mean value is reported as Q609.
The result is 32.4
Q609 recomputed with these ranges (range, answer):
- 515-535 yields 33.1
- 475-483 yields 16.9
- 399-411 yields 24.3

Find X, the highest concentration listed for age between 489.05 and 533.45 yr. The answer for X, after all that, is 34.6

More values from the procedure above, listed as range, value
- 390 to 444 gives 31.7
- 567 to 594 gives 33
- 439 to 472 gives 33.5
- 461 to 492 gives 28.4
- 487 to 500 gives 31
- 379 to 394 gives 25.6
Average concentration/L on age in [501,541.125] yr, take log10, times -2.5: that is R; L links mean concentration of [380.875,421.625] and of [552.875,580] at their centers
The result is -0.13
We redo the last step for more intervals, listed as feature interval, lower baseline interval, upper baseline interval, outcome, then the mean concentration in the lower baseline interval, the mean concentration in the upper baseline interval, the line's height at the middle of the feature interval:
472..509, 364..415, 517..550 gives 0.18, 23.7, 32.8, 30.1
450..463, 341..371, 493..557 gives 0.11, 21.3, 32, 27.7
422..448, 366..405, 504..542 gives -0.08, 23.3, 32.5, 26.6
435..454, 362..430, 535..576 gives -0.16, 24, 30.9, 26.1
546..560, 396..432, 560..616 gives -0.05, 25.1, 30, 29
